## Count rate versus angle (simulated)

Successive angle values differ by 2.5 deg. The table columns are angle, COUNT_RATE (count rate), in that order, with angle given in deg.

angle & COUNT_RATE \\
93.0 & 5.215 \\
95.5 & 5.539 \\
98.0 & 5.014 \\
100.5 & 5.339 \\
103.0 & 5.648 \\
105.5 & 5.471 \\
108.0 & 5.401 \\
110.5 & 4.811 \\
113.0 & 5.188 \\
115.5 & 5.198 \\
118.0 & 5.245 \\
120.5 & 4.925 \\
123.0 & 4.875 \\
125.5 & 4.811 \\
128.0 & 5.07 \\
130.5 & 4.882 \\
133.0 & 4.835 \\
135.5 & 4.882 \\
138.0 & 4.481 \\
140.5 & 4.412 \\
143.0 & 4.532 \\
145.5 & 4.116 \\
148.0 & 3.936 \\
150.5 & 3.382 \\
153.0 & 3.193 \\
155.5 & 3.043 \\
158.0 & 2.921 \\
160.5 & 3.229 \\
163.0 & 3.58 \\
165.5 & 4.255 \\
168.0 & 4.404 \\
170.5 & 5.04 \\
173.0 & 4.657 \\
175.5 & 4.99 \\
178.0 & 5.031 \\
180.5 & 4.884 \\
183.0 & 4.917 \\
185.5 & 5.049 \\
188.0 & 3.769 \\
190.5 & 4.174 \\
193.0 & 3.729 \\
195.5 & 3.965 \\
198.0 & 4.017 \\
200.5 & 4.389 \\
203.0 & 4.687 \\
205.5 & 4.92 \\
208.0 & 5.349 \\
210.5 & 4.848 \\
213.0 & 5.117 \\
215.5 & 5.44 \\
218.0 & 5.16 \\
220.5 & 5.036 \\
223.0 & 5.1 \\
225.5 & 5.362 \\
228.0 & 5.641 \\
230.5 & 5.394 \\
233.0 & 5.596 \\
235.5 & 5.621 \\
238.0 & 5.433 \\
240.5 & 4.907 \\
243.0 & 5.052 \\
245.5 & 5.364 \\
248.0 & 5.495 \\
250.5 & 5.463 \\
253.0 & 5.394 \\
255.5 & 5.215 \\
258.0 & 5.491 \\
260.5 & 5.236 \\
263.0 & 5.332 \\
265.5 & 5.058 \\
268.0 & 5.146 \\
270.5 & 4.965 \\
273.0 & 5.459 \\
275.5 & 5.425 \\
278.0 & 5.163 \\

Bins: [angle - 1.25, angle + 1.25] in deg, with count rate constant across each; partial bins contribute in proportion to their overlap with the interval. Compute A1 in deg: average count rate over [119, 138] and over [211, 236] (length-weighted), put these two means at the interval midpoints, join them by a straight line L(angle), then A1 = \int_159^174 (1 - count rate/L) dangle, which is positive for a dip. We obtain 2.64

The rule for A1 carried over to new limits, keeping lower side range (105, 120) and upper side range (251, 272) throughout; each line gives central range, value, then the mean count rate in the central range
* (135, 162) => 7.3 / 3.8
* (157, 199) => 7.5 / 4.28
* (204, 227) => 0.3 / 5.15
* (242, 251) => -0.2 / 5.34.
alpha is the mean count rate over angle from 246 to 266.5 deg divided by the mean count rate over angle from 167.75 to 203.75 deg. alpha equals 1.2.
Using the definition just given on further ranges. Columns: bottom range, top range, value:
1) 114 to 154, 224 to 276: 1.17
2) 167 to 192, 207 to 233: 1.12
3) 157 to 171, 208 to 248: 1.37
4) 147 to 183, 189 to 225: 1.16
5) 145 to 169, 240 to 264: 1.48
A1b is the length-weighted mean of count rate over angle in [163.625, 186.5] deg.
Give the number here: 4.77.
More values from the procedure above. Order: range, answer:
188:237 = 4.9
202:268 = 5.26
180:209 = 4.47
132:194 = 4.22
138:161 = 3.7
